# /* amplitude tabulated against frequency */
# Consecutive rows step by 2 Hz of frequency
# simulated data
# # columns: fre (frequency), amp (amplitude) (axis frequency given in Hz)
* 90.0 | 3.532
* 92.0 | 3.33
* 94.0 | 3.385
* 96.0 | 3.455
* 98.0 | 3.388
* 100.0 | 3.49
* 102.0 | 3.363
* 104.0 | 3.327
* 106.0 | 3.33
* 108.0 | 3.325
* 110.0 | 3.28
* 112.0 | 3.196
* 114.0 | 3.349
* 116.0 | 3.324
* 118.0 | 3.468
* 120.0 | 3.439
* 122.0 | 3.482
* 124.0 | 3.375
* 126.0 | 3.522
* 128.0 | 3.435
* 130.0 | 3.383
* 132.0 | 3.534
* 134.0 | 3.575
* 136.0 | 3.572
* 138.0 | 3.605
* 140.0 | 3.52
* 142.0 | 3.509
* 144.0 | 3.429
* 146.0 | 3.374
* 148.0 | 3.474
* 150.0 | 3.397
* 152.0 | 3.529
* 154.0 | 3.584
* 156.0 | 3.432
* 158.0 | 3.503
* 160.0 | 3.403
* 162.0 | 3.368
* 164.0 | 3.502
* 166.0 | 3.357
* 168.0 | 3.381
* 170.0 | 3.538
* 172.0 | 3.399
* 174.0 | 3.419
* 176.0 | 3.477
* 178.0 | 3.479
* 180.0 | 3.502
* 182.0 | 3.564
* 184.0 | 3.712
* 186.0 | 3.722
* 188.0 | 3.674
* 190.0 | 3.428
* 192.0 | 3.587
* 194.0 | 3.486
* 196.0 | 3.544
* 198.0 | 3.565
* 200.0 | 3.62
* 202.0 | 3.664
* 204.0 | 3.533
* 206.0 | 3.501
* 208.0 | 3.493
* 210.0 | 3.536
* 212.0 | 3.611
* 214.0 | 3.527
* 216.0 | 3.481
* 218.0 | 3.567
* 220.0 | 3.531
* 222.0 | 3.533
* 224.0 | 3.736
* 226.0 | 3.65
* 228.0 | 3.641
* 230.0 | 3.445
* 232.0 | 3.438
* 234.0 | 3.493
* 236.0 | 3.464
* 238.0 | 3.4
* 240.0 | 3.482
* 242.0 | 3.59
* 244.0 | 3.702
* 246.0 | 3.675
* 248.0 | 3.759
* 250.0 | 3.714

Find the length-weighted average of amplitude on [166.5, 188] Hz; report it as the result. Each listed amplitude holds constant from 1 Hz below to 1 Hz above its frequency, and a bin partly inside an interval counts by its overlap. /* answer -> 3.52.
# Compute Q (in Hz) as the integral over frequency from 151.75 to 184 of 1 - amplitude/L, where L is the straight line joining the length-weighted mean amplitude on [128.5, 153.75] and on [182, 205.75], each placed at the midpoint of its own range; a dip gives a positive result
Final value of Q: 0.6 Hz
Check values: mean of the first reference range 3.49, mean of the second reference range 3.59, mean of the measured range 3.47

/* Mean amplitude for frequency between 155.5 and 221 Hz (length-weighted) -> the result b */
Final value 3.52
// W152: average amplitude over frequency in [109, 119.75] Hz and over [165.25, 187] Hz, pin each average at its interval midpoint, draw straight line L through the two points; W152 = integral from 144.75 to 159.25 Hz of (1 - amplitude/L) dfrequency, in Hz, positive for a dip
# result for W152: -0.1 Hz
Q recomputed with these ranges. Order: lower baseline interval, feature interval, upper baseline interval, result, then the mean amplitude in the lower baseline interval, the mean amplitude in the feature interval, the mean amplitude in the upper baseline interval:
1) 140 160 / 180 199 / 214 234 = -0.37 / 3.47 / 3.58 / 3.55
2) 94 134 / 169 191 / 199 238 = -0.29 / 3.4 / 3.54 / 3.55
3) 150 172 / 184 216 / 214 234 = -0.48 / 3.45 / 3.57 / 3.55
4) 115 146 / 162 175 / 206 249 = 0.30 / 3.47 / 3.43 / 3.56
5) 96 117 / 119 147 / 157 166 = -0.79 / 3.34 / 3.48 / 3.43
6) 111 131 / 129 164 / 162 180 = -0.63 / 3.4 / 3.48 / 3.44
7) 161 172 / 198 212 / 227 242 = -0.41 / 3.43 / 3.56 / 3.49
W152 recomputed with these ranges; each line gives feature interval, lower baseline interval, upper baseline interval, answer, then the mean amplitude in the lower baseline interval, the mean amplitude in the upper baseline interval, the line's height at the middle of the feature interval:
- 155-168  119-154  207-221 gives 0.3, 3.48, 3.54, 3.5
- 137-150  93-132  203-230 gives -0.1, 3.39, 3.56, 3.44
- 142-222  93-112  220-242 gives -1.0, 3.36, 3.53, 3.47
